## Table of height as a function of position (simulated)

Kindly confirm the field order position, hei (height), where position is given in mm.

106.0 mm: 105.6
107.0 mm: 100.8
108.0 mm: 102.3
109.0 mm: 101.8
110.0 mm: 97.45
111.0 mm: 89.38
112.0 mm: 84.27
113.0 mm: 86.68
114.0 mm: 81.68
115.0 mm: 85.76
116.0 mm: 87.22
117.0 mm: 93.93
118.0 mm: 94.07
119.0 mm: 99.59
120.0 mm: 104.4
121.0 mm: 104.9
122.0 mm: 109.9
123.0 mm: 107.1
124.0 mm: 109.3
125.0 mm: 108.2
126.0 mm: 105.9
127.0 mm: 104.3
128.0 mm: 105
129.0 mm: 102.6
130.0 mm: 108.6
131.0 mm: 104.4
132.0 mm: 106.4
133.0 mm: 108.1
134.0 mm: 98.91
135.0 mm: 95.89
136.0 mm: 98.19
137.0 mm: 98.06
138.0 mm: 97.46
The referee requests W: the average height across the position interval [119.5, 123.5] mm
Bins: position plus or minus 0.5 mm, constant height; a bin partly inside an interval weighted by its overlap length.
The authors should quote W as 107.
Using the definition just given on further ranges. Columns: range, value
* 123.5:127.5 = 107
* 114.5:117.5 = 89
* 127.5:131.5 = 105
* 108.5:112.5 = 93.2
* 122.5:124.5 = 108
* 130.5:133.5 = 106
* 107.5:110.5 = 101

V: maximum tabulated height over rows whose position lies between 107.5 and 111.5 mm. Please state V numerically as 102.3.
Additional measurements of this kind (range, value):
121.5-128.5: 109.9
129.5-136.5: 108.6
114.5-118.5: 94.07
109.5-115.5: 97.45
